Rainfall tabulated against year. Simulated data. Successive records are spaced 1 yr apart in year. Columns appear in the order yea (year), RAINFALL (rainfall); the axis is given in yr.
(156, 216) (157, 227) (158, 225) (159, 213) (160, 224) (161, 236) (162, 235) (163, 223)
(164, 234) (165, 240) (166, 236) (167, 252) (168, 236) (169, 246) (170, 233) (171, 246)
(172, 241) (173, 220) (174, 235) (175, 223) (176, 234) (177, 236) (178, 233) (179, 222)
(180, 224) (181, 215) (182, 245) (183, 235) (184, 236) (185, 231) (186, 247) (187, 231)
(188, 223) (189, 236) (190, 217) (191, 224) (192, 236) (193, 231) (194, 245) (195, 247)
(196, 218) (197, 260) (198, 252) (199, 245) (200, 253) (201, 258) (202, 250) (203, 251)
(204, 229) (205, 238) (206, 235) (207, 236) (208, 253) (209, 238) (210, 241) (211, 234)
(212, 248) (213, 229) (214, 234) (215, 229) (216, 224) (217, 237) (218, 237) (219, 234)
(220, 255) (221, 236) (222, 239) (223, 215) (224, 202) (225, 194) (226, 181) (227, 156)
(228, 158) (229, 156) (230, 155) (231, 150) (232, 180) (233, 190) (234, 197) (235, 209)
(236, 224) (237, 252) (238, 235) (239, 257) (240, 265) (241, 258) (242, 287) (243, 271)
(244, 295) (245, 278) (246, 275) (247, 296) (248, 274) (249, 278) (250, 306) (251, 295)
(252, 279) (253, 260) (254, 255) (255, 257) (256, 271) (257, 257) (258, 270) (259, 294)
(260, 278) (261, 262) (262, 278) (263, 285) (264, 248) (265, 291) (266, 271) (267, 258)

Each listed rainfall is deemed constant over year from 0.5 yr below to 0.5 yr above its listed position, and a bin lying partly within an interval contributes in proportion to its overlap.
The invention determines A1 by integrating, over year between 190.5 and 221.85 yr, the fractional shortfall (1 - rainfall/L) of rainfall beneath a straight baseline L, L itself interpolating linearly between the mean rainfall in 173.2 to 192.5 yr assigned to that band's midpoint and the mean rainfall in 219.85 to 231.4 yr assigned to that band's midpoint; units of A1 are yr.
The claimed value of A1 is -4.8 yr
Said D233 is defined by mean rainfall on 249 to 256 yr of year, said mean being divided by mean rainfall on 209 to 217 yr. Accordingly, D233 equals 1.2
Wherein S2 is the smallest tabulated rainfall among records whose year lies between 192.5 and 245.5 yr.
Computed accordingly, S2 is 150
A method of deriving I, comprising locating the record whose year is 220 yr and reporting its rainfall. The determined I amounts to 255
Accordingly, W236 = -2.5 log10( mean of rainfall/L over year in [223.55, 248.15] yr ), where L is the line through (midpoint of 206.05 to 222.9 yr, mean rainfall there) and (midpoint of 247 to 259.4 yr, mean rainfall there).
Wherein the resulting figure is 0.16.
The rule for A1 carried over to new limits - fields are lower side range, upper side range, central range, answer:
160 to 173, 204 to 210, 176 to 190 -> 0.4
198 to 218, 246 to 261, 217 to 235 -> 4.0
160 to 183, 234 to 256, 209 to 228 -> 2.4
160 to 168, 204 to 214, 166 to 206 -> 0.0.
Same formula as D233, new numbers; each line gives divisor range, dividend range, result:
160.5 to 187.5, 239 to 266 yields 1.17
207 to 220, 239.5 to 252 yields 1.19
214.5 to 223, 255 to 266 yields 1.16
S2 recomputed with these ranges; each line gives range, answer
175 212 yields 215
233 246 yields 190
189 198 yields 217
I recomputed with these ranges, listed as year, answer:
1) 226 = 181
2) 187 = 231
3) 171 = 246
